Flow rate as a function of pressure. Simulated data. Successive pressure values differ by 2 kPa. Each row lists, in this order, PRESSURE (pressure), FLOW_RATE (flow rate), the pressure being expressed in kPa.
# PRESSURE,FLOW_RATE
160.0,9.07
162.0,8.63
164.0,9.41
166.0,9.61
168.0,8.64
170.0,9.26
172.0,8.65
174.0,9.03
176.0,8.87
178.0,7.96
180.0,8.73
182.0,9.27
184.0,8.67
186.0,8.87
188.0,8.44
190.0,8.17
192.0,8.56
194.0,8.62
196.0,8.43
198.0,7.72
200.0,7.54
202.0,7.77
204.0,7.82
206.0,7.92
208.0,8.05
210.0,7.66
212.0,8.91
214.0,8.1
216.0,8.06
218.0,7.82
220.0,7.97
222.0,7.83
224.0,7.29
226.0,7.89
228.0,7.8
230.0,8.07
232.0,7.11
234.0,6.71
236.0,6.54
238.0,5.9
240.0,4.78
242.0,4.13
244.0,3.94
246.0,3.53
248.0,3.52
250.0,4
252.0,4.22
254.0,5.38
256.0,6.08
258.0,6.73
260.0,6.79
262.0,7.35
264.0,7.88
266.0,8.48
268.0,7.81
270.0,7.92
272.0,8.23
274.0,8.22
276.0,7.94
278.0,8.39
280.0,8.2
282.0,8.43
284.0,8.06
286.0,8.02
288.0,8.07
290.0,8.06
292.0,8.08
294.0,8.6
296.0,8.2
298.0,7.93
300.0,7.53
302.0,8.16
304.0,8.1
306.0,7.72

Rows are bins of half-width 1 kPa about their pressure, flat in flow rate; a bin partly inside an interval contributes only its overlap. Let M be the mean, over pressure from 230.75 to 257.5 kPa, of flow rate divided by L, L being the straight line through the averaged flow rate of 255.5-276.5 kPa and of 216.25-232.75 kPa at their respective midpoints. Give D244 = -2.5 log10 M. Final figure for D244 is 0.440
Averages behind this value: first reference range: 7.75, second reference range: 7.61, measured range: 5.12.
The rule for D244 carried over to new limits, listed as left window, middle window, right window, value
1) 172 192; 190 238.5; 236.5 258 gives -0.17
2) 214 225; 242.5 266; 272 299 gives 0.41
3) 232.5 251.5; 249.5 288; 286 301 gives -0.12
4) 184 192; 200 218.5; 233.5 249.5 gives -0.14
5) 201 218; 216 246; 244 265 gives 0.04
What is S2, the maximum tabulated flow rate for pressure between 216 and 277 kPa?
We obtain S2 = 8.48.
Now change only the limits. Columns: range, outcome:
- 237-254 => 5.9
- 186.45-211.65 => 8.62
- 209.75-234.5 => 8.91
